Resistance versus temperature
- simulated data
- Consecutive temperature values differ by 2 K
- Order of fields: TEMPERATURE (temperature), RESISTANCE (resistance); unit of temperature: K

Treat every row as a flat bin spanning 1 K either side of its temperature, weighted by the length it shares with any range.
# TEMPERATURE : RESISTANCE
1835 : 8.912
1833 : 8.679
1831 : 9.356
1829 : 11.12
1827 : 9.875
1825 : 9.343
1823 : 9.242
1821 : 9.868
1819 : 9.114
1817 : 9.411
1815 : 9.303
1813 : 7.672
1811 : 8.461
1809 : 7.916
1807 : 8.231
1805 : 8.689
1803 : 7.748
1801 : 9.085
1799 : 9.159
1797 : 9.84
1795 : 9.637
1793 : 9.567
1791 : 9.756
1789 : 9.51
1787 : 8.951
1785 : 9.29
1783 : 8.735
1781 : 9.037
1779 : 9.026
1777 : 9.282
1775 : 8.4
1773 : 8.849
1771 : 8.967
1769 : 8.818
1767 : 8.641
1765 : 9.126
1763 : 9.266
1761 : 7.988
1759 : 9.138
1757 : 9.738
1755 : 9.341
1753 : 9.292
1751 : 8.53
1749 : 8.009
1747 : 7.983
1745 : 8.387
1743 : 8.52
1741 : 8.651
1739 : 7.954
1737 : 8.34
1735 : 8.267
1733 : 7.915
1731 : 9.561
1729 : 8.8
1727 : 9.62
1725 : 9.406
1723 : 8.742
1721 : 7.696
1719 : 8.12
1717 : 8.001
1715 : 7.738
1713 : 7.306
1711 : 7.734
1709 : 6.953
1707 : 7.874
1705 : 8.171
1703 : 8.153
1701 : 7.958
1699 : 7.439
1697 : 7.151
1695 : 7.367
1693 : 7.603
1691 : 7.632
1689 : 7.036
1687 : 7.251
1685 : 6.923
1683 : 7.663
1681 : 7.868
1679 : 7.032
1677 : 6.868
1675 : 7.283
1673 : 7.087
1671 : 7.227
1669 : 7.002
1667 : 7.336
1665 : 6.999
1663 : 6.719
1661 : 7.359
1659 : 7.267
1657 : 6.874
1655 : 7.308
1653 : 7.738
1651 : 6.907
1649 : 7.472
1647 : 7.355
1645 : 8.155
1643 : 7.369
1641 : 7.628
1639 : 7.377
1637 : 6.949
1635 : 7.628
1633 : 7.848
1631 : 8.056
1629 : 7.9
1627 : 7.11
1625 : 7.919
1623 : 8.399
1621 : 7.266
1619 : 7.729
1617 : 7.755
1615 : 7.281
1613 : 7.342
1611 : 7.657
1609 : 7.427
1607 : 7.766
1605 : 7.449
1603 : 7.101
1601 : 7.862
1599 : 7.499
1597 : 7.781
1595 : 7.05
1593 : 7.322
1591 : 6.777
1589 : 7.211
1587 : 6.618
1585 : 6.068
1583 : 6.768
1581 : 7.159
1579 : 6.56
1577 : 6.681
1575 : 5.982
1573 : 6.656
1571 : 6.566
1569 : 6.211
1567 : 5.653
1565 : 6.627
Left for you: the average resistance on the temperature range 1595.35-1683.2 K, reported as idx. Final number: 7.44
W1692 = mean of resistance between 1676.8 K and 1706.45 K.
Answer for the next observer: 7.5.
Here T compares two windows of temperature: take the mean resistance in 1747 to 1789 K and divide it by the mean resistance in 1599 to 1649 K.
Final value 1.2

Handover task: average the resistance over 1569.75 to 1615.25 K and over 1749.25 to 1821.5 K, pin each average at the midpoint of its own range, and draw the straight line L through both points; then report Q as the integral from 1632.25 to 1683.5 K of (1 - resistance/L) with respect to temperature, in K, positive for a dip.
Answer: 2.6 K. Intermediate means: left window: 7.06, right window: 8.97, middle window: 7.31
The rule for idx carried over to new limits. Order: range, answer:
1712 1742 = 8.41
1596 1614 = 7.54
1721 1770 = 8.73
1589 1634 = 7.55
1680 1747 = 7.99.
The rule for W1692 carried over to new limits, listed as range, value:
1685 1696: 7.34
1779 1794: 9.25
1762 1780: 8.93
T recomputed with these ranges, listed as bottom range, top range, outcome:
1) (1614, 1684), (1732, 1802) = 1.20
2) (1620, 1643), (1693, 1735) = 1.06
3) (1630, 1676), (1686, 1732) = 1.09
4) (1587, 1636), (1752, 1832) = 1.21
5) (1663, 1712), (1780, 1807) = 1.23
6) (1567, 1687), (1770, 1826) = 1.24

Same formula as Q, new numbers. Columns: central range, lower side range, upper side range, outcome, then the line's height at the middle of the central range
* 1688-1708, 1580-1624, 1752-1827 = 1.4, 8.2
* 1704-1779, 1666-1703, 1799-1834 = -4.3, 8.06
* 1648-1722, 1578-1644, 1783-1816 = 5.4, 7.99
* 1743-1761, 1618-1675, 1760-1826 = -0.4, 8.54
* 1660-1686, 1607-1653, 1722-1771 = 2.7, 8.01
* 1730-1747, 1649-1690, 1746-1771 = 0.1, 8.46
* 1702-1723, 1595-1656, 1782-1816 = 1.1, 8.24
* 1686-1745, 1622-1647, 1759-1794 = 2.9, 8.44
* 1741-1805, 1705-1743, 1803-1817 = -4.6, 8.35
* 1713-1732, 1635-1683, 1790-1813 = -1.4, 7.99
